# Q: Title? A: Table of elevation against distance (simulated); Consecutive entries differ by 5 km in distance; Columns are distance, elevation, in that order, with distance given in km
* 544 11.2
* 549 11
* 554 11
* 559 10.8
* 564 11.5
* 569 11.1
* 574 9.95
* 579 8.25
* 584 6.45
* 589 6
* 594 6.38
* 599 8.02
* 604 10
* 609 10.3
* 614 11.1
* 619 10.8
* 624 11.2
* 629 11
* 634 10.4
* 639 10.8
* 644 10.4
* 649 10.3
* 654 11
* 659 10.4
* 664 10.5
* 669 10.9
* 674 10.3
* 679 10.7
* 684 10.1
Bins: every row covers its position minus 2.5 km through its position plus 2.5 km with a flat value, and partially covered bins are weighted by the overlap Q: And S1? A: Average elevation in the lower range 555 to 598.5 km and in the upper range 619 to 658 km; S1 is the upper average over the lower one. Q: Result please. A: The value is 1.21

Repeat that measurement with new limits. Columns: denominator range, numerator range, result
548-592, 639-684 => 1.11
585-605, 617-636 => 1.48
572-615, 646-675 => 1.26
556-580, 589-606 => 0.74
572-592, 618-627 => 1.46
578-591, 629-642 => 1.57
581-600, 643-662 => 1.58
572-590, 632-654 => 1.36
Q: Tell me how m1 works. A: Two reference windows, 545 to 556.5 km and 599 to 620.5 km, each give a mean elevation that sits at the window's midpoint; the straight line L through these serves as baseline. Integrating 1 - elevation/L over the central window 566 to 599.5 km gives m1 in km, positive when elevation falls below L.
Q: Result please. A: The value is 8.0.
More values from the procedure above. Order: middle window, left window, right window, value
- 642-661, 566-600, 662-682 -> -1.0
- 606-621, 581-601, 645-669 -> -5.0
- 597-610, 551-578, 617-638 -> 1.7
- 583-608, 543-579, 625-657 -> 7.3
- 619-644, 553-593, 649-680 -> -1.7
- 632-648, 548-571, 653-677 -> 0.3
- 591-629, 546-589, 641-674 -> 1.7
